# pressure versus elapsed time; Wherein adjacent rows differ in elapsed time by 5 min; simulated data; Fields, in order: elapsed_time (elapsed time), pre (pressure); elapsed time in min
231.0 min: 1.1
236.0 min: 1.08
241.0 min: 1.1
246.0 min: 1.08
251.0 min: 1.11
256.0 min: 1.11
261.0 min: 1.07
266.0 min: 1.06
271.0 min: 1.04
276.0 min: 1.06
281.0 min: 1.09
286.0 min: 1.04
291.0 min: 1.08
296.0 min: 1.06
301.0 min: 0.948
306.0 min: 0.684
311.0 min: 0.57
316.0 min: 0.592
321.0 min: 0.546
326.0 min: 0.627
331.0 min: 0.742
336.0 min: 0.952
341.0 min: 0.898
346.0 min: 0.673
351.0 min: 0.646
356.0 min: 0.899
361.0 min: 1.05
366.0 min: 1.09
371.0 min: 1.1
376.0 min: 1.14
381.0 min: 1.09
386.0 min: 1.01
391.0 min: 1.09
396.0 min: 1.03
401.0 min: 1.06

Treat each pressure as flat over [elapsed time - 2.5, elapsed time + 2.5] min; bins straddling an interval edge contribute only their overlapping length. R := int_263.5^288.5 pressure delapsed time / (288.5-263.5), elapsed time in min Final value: 1.06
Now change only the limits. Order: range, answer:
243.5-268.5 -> 1.09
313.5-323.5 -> 0.569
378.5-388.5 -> 1.05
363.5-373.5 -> 1.09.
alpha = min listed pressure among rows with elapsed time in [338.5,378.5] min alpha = 0.646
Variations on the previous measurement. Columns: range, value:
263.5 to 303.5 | 0.948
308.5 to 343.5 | 0.546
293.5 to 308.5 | 0.684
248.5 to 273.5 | 1.04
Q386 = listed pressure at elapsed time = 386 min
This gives 1.01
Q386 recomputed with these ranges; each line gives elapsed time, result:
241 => 1.1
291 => 1.08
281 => 1.09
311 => 0.57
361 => 1.05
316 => 0.592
